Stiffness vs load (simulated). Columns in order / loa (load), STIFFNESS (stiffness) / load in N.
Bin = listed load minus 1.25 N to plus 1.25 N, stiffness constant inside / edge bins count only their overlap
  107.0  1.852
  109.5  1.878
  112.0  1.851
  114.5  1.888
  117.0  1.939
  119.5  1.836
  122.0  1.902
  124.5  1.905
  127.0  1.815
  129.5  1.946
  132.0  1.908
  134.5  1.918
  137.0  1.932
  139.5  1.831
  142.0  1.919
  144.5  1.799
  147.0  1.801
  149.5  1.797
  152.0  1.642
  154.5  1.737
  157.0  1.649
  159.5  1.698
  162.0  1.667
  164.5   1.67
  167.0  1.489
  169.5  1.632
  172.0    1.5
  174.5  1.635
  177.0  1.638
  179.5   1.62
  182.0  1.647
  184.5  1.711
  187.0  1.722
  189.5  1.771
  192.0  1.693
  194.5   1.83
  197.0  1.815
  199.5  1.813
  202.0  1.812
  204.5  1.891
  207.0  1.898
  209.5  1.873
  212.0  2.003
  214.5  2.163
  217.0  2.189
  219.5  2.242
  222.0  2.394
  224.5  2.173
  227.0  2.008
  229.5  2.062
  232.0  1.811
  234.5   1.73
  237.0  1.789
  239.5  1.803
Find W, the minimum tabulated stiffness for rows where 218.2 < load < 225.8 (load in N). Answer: 2.173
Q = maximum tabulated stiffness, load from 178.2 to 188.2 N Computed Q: 1.722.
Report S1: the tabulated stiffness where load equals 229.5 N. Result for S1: 2.062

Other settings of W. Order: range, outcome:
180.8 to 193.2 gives 1.647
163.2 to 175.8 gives 1.489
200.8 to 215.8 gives 1.812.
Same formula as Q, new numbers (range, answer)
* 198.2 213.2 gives 2.003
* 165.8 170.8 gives 1.632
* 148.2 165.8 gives 1.797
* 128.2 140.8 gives 1.946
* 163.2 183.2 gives 1.67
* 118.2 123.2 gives 1.902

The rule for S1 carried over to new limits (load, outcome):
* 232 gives 1.811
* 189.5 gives 1.771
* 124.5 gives 1.905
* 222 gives 2.394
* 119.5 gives 1.836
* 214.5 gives 2.163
